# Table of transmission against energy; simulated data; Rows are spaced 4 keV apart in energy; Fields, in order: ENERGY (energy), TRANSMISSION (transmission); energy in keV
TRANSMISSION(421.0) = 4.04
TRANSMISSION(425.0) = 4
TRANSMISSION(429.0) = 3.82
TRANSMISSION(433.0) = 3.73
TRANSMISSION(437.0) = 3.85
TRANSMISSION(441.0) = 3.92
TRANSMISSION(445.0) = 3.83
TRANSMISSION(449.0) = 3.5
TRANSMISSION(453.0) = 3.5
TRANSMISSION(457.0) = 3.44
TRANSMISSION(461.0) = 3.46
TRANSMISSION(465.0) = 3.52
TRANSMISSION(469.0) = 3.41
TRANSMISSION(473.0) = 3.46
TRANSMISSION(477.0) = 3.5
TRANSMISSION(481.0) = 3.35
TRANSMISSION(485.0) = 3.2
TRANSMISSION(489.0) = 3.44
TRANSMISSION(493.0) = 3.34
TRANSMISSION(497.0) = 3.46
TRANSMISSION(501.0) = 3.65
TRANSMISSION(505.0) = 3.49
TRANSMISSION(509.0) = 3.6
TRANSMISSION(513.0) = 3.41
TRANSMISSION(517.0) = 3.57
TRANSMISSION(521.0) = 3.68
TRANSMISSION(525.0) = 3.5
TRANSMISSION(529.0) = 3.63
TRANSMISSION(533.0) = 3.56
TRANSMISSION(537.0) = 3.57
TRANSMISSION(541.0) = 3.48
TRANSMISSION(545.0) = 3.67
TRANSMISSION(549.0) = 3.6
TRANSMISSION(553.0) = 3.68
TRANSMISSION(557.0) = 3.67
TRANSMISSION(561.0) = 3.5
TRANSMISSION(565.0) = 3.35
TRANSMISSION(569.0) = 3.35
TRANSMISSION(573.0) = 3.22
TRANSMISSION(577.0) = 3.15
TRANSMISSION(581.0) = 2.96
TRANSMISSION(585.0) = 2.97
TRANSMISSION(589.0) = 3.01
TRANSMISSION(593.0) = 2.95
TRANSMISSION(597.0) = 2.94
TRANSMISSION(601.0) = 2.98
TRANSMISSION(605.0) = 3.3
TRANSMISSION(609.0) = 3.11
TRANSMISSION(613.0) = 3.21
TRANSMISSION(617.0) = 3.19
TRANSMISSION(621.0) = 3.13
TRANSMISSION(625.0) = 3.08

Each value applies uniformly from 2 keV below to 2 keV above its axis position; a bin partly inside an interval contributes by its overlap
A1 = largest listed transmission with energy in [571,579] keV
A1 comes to 3.22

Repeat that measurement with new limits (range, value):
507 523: 3.68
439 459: 3.92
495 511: 3.65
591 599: 2.95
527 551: 3.67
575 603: 3.15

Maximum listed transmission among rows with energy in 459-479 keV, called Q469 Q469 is 3.52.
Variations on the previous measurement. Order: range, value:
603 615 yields 3.3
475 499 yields 3.5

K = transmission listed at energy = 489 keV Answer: 3.44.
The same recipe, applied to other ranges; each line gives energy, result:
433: 3.73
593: 2.95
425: 4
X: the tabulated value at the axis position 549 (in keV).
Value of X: 3.6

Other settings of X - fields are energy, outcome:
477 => 3.5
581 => 2.96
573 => 3.22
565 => 3.35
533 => 3.56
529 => 3.63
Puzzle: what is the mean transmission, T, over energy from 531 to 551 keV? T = 3.58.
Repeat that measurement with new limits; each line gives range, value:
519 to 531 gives 3.6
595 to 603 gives 2.96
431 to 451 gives 3.77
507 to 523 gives 3.56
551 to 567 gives 3.55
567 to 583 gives 3.17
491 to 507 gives 3.49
